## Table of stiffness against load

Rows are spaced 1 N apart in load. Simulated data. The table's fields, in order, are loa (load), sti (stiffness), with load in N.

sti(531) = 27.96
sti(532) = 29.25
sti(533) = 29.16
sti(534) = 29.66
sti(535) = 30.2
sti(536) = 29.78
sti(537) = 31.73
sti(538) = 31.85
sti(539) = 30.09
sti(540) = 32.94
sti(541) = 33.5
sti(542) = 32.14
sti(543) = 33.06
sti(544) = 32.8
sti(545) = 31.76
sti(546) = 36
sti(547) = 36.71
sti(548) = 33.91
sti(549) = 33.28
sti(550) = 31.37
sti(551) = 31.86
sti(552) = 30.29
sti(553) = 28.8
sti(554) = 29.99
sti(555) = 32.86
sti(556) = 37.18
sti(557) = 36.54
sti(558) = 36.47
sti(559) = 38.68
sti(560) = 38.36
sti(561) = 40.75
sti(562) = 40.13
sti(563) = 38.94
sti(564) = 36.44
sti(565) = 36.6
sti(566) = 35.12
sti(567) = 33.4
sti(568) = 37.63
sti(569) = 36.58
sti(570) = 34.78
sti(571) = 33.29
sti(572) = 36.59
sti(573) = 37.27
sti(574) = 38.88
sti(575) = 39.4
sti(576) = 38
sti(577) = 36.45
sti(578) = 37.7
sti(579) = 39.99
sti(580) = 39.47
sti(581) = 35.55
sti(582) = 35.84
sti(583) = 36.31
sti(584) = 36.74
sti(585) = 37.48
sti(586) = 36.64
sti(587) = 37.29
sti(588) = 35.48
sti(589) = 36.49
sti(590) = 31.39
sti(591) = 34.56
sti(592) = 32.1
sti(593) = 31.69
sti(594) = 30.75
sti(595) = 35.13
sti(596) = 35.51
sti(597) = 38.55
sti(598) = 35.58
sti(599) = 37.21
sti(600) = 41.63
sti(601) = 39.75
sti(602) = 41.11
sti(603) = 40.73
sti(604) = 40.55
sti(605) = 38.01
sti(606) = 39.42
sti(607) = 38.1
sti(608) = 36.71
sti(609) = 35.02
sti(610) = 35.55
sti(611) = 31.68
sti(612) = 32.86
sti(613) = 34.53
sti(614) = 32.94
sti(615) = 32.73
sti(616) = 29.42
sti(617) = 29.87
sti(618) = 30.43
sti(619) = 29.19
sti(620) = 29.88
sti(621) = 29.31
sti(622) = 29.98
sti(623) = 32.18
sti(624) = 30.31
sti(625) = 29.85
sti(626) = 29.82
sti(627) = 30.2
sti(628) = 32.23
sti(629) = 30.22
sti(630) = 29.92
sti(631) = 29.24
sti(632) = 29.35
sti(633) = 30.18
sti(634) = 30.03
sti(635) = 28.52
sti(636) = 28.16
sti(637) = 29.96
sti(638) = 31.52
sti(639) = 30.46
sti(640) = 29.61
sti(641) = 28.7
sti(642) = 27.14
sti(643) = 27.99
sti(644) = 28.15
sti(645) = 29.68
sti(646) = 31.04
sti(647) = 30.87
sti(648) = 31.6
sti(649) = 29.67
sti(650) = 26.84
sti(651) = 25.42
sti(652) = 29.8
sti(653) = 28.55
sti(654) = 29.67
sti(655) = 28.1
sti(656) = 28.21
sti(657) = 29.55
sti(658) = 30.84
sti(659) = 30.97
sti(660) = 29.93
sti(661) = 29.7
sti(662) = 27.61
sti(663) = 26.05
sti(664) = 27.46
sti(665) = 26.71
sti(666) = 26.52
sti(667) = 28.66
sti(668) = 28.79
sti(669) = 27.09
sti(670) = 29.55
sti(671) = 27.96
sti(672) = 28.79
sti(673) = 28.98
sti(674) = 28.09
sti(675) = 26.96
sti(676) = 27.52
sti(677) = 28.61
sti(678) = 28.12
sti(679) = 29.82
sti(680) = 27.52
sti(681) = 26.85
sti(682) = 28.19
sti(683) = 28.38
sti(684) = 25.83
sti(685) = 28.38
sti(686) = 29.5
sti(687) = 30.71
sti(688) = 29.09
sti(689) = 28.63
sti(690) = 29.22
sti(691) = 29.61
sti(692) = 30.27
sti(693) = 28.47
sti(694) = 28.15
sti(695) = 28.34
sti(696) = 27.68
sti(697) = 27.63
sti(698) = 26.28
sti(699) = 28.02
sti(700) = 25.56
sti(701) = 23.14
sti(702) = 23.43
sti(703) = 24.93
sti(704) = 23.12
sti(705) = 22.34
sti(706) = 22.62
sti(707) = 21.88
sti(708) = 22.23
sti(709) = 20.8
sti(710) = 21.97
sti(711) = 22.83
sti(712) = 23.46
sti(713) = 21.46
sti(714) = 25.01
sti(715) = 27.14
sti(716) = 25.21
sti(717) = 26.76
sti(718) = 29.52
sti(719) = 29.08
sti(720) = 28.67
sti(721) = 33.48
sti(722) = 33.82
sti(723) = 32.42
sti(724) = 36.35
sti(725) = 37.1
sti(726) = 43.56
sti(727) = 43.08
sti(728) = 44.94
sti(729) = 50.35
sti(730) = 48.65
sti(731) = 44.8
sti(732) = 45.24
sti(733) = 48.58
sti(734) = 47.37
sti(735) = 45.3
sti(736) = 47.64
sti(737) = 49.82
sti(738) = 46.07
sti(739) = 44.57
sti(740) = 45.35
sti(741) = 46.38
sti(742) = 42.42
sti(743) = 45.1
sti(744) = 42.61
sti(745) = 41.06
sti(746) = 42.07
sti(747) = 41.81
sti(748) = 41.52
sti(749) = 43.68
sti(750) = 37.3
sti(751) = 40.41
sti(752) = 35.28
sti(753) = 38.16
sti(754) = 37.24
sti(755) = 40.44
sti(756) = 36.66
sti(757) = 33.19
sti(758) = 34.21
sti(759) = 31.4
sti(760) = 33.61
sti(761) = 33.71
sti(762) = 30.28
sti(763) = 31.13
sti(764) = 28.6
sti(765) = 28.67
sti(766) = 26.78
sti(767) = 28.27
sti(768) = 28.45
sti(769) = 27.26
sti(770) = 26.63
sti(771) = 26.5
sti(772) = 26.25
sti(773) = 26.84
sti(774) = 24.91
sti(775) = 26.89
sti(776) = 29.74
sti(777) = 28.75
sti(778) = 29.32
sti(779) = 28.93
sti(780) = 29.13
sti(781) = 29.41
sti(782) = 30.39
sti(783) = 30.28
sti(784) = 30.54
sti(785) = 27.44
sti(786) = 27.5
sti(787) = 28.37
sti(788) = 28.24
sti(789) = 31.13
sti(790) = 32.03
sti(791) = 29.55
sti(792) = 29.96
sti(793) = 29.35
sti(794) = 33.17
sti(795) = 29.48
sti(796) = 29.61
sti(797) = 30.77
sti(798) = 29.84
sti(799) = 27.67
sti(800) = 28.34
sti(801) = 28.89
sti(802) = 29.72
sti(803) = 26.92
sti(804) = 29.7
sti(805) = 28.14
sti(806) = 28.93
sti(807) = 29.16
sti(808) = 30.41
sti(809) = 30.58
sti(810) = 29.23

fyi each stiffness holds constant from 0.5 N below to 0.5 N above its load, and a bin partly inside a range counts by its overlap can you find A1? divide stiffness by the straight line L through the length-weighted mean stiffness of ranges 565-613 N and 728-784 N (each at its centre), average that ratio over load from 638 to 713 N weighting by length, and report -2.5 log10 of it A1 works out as 0.30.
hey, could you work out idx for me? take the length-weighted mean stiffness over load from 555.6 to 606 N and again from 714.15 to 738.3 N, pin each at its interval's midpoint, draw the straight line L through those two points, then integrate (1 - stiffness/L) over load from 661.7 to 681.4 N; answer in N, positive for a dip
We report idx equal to 5.35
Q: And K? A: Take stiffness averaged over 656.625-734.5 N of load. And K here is 29.8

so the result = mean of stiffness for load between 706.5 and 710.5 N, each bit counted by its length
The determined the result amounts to 21.7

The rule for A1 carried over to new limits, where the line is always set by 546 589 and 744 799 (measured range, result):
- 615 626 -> 0.160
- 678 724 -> 0.228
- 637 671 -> 0.186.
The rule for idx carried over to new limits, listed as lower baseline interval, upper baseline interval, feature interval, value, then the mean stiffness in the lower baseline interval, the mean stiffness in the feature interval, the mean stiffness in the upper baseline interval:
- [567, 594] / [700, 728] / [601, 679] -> 4.78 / 36.1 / 30.5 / 27.9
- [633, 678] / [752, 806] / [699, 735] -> -2.66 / 28.8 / 31.6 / 30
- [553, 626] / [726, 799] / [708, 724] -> 3.80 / 35.5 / 26.9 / 35.3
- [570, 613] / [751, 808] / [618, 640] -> 3.29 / 36.6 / 30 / 30.1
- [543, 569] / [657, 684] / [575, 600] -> -2.20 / 35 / 36.1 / 28.3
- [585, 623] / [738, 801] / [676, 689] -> 2.11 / 34.8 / 28.4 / 32.9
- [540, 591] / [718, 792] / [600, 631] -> 1.84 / 35.6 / 33.5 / 35.6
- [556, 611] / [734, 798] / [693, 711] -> 5.33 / 36.9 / 24.7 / 34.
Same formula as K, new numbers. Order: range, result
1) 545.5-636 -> 34.6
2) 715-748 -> 40.7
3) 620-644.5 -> 29.7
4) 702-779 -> 34.1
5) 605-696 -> 29.7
